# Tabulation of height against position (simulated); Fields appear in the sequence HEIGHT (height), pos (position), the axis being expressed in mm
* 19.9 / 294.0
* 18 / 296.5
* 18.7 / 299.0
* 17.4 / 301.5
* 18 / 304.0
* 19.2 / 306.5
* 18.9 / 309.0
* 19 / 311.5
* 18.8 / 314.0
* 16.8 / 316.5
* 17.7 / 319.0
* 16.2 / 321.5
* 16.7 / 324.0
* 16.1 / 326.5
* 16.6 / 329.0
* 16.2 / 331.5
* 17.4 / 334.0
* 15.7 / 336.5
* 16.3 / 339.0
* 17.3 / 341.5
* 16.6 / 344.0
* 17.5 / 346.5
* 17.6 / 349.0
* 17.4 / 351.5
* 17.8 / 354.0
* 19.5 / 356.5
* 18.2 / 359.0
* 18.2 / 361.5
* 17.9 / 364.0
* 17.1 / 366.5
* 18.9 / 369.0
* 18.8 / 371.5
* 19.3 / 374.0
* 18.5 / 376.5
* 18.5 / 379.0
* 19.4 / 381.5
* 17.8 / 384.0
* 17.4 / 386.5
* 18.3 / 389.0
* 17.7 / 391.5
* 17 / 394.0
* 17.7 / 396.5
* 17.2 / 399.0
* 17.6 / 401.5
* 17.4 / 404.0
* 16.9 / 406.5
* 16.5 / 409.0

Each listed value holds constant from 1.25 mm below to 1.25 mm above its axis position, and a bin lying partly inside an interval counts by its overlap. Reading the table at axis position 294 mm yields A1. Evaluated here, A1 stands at 19.9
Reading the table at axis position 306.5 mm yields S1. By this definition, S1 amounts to 19.2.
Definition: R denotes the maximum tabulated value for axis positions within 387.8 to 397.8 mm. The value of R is 18.3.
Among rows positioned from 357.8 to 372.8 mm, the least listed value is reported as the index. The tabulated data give 17.1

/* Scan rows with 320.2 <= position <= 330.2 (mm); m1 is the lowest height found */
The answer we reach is 16.1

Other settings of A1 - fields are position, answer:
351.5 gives 17.4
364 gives 17.9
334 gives 17.4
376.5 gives 18.5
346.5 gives 17.5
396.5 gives 17.7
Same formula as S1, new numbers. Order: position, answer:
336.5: 15.7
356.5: 19.5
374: 19.3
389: 18.3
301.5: 17.4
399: 17.2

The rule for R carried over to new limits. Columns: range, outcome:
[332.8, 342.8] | 17.4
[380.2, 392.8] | 19.4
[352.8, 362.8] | 19.5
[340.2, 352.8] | 17.6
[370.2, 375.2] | 19.3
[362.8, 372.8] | 18.9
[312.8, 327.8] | 18.8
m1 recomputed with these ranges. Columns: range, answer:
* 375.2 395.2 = 17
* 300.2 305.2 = 17.4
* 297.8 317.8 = 16.8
